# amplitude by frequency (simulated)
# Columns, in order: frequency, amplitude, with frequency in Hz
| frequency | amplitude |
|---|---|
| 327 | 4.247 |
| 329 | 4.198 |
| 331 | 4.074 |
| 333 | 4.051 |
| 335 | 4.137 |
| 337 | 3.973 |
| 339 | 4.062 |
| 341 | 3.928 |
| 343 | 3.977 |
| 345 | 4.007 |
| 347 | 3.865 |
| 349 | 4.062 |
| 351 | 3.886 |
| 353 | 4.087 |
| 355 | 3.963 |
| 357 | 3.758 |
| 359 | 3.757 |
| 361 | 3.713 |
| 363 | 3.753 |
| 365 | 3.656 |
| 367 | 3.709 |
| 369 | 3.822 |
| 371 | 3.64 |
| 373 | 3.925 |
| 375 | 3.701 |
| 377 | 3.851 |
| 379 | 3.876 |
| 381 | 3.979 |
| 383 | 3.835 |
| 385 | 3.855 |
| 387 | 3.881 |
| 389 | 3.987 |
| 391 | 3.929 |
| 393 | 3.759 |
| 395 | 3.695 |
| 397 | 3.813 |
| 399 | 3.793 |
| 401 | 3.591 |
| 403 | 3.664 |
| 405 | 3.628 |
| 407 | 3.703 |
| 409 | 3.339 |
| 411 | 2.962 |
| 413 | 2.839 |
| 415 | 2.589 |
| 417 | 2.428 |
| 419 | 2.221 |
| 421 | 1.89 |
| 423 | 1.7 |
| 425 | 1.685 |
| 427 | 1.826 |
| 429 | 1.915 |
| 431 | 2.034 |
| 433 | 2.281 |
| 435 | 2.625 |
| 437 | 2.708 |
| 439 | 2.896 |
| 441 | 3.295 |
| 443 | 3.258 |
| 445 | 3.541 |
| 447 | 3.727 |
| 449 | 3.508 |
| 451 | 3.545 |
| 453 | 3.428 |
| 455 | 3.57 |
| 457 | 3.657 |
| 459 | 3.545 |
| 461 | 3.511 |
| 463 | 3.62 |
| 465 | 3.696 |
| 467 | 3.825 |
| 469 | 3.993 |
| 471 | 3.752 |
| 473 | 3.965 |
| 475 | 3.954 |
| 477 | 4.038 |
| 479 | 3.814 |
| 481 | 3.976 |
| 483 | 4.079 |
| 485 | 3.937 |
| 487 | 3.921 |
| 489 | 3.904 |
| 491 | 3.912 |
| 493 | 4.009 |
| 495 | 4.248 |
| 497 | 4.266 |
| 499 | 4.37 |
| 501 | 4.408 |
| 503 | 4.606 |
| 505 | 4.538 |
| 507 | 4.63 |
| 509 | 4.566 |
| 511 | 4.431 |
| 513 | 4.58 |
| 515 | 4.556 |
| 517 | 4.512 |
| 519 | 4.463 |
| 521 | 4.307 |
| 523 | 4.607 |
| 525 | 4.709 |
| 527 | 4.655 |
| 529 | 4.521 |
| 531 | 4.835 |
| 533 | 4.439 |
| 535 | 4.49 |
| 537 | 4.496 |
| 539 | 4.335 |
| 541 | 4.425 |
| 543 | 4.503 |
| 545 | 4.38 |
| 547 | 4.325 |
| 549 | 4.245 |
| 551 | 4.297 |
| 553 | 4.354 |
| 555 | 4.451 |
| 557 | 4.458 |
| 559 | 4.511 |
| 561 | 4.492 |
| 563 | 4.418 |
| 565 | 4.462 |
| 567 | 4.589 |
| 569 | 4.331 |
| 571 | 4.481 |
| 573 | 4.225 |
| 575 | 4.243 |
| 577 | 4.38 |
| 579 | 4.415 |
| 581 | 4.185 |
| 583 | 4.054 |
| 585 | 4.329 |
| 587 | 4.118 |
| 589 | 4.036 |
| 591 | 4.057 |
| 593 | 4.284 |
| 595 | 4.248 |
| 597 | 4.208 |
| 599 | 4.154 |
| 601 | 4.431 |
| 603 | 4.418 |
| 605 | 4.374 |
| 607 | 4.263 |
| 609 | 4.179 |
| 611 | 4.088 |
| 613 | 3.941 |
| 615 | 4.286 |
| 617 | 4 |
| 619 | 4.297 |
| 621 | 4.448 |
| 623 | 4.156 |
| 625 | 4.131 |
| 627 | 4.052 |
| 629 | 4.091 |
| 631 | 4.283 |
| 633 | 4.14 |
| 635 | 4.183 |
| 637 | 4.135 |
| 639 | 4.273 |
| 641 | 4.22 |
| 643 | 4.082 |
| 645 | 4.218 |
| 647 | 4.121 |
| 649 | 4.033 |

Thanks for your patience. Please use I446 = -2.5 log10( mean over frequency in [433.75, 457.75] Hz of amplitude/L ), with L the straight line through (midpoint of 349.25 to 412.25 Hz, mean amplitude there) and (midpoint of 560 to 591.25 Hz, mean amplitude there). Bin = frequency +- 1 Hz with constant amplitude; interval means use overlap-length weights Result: 0.19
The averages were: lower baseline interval 3.76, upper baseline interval 4.31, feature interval 3.3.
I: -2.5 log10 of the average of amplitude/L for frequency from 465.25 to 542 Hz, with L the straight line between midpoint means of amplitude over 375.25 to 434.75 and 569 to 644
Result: -0.17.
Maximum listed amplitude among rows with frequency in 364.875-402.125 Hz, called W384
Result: 3.987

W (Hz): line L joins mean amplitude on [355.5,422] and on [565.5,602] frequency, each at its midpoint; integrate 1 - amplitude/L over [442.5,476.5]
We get 1.23 Hz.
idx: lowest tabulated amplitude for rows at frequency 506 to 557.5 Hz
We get 4.245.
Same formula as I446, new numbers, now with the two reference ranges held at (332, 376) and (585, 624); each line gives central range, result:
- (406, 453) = 0.409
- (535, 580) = -0.064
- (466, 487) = 0.030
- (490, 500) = -0.024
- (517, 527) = -0.108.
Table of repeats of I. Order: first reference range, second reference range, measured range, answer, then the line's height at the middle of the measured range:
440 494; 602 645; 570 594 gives -0.04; 4.07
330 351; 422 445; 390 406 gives -0.23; 3.03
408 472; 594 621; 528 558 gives -0.18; 3.75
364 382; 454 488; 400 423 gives 0.28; 3.8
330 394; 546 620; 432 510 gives 0.09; 4.09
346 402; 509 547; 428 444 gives 0.48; 4.1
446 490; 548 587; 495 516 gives -0.13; 3.99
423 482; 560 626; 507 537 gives -0.21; 3.75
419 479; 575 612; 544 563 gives -0.12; 3.93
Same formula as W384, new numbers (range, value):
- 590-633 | 4.448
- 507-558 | 4.835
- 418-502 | 4.408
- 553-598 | 4.589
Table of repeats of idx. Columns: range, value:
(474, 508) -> 3.814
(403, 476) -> 1.685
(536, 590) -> 4.036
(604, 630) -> 3.941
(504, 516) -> 4.431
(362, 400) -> 3.64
